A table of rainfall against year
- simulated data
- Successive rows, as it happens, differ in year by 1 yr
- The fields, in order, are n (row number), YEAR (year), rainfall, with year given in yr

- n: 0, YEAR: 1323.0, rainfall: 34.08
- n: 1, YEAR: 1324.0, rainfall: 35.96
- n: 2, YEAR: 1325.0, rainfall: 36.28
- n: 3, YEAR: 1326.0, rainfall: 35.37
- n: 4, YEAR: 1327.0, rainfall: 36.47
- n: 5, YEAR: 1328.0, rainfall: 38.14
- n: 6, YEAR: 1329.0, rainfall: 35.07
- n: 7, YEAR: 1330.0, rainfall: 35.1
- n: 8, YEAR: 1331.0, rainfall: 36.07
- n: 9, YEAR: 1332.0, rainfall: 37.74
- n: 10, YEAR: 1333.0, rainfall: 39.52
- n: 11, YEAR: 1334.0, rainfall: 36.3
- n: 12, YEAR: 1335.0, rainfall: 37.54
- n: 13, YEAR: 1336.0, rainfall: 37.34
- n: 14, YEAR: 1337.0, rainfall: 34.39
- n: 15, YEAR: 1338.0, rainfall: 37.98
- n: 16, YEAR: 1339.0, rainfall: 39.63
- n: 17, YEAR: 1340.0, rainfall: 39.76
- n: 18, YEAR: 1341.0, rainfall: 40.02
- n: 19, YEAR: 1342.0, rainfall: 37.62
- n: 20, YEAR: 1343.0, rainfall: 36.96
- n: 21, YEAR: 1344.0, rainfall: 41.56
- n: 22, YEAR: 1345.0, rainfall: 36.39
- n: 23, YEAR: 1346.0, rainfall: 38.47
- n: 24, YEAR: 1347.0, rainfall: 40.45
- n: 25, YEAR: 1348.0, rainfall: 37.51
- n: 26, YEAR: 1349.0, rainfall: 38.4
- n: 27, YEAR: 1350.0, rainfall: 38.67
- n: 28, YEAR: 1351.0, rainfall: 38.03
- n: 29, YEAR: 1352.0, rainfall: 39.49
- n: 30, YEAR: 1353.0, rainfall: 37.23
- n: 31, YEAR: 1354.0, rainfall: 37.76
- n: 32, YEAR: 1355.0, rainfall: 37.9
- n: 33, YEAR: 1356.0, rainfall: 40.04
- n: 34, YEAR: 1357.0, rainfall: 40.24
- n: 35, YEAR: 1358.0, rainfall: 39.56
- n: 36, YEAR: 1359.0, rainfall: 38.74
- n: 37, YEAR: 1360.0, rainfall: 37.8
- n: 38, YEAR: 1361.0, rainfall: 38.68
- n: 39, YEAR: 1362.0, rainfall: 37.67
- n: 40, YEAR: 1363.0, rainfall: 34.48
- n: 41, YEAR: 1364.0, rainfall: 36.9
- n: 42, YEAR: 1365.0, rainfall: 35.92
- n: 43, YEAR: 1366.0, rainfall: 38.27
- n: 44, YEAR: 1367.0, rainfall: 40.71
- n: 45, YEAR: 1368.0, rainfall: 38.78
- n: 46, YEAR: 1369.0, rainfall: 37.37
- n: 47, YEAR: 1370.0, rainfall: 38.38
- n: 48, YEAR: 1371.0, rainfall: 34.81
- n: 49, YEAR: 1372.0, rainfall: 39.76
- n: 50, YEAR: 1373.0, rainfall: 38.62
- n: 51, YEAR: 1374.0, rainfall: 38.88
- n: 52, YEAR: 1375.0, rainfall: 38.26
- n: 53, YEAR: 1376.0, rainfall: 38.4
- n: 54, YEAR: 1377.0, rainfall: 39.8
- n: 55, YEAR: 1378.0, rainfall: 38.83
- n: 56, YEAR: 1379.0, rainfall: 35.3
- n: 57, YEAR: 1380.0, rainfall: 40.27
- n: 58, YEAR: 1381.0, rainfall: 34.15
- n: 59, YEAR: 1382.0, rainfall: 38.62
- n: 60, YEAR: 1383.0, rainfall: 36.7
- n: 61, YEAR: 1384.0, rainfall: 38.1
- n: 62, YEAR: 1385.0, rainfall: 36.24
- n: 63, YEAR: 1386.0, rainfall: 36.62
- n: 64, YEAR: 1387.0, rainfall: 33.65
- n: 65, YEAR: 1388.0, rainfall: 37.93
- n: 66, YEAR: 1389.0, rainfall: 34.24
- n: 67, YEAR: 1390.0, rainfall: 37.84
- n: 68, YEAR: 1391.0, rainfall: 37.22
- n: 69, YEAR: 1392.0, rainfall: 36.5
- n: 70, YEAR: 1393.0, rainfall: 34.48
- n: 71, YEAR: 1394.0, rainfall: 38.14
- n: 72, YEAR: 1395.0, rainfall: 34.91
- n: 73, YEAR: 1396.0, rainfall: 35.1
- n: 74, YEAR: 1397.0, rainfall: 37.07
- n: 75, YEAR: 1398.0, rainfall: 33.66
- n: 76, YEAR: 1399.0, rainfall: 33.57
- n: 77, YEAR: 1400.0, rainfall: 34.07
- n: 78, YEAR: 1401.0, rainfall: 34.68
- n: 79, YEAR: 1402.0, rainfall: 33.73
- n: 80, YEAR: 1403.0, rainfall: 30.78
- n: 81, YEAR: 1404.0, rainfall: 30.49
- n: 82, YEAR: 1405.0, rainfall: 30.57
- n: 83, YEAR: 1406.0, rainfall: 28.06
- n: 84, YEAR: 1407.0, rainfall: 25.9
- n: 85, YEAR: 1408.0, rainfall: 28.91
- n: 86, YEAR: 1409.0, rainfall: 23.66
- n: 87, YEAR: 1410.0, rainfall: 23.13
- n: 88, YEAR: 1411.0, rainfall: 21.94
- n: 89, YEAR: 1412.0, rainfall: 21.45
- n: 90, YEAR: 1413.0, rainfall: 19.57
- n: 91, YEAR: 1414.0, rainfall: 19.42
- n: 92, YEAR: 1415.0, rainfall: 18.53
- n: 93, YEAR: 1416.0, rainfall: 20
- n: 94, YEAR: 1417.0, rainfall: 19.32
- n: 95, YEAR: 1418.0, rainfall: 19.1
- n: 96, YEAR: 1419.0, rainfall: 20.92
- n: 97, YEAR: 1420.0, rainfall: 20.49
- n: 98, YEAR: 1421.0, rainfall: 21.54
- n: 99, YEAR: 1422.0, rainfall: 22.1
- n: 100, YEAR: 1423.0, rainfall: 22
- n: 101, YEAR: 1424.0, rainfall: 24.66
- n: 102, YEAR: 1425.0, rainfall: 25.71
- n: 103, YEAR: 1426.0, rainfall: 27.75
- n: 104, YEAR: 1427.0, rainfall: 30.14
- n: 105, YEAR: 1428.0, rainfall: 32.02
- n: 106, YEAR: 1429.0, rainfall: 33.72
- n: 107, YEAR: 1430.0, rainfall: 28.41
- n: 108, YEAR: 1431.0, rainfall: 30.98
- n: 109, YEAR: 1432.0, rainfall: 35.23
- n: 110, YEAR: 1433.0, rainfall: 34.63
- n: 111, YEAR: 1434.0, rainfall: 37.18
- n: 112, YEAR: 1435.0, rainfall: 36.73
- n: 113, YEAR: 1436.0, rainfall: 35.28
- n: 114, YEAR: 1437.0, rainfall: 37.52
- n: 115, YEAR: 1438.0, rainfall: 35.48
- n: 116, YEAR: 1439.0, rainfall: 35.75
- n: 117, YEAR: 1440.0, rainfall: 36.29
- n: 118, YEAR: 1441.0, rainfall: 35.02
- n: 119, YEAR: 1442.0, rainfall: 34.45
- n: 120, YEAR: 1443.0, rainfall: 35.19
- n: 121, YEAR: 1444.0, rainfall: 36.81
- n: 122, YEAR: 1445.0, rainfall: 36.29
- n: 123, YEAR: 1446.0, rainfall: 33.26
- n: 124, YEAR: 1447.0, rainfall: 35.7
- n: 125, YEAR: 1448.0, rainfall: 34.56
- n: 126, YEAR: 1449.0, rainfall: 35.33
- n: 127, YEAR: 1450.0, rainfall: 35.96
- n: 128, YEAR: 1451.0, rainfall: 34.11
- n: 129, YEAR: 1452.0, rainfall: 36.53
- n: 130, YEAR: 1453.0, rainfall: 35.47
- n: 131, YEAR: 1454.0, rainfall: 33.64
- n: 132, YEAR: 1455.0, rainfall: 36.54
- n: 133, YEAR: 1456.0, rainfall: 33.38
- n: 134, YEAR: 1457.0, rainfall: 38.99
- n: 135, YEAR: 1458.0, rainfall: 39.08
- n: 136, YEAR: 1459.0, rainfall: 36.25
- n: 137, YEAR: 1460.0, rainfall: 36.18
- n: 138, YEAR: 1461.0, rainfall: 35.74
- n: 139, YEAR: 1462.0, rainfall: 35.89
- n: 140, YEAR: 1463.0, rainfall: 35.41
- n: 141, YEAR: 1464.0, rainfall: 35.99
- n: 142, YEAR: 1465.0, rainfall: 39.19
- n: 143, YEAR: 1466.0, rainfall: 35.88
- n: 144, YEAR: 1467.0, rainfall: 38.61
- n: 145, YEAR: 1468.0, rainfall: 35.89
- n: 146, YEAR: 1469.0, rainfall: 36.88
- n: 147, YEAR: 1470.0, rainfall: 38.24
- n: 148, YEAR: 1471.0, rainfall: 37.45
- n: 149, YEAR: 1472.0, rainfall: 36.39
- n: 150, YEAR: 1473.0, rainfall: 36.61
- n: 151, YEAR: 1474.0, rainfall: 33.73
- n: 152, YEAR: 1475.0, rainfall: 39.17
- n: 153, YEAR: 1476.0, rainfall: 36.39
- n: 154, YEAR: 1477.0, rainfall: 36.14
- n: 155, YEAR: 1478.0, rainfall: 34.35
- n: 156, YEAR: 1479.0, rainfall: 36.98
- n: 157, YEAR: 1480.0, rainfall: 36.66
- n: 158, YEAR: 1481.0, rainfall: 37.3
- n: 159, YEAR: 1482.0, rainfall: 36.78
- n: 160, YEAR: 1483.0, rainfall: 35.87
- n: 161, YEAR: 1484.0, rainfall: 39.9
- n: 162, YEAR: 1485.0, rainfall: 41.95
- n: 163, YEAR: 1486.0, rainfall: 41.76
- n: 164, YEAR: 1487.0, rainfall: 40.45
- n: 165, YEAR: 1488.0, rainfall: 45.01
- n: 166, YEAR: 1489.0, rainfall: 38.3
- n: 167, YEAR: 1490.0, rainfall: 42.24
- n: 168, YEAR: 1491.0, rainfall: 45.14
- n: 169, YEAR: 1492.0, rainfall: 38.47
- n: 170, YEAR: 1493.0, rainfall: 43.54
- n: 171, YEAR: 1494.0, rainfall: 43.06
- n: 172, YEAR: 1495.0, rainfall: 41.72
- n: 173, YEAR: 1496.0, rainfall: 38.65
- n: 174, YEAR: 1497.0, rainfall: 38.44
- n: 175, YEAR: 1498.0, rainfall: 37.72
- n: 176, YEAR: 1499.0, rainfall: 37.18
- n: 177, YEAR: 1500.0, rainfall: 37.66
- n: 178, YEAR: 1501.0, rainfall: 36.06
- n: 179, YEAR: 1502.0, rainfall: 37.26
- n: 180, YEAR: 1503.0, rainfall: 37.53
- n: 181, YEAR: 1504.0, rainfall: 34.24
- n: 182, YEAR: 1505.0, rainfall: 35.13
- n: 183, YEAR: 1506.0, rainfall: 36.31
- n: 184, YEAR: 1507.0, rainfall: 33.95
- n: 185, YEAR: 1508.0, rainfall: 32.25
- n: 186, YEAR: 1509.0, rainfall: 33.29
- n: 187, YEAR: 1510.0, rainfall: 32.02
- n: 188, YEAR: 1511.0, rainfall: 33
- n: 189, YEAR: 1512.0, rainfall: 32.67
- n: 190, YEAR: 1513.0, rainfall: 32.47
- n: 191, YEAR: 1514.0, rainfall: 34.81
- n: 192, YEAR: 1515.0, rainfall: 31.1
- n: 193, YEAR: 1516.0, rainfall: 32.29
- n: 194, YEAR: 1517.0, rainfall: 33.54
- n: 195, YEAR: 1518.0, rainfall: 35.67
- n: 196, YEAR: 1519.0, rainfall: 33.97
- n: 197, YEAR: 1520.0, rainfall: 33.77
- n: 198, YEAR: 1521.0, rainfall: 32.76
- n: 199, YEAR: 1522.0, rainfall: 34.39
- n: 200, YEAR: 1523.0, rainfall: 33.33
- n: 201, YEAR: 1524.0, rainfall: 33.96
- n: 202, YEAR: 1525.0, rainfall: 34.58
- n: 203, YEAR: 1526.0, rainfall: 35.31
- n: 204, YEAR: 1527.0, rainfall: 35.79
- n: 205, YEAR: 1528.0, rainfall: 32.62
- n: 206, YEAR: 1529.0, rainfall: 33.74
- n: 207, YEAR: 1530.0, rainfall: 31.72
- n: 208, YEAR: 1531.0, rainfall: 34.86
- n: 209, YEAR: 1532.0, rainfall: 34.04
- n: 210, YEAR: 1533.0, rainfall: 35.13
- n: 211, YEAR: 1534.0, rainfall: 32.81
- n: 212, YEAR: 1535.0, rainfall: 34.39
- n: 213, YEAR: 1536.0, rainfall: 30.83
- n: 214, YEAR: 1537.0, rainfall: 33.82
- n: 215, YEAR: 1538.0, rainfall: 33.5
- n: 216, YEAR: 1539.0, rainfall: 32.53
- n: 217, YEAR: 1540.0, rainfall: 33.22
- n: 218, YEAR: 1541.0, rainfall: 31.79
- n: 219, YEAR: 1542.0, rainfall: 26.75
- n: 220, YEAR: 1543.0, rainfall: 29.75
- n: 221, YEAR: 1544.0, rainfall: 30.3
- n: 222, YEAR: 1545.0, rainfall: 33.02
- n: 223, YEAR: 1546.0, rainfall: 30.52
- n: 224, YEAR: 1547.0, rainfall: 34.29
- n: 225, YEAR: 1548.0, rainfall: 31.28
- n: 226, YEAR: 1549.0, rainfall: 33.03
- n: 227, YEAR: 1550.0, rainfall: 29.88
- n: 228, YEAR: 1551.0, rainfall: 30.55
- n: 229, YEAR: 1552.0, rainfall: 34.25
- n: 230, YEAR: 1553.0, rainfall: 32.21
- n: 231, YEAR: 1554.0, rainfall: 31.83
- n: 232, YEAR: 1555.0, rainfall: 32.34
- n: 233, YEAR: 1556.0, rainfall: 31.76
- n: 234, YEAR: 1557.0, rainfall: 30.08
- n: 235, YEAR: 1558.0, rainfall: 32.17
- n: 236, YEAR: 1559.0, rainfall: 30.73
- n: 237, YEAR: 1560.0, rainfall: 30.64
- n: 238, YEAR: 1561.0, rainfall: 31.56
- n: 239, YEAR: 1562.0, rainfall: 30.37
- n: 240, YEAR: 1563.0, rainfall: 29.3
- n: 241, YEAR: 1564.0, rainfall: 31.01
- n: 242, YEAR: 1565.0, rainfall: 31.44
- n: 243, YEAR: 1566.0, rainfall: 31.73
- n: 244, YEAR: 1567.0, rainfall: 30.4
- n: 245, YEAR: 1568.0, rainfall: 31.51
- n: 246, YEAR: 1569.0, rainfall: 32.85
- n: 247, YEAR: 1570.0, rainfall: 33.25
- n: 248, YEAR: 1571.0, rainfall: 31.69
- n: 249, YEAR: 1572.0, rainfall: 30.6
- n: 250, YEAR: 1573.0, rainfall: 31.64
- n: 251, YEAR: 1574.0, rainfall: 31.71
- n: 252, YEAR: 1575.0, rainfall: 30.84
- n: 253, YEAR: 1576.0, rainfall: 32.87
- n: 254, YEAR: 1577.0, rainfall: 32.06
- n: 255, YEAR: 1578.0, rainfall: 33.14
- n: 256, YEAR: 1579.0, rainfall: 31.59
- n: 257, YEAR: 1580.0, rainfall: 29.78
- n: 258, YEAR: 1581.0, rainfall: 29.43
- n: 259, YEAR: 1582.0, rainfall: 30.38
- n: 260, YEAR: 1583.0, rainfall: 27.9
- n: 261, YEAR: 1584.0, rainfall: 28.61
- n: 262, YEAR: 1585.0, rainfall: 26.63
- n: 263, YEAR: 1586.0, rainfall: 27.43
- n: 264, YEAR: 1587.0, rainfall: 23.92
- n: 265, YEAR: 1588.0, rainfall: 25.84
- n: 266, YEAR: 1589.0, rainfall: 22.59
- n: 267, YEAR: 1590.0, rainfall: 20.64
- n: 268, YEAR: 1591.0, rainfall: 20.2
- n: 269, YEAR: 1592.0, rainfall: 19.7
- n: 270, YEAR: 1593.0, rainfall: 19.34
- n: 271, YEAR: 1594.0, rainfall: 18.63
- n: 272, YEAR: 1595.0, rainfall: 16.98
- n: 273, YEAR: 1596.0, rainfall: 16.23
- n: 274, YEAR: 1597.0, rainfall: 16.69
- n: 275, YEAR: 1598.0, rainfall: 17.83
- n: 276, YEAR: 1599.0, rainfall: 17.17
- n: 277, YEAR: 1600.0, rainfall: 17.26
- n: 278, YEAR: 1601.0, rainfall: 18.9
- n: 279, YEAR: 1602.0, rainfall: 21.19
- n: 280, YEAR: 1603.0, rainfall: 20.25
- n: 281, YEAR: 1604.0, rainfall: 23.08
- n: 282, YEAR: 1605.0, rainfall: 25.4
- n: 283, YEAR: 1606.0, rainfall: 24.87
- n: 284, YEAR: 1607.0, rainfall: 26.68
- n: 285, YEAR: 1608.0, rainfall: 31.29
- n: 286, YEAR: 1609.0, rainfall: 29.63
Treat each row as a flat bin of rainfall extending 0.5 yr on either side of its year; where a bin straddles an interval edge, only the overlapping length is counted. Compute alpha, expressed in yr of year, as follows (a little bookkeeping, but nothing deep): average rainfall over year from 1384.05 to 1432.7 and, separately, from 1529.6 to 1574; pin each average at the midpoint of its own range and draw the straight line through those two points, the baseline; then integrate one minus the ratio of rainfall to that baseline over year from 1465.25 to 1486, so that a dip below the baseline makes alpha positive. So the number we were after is -4.6 yr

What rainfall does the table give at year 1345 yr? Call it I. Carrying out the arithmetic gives 36.39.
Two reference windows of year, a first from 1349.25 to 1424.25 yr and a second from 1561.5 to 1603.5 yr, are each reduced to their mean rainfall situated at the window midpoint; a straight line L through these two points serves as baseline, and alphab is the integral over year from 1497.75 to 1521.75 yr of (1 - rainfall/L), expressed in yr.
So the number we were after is -4.7 yr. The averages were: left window 33.2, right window 26.2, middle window 34.4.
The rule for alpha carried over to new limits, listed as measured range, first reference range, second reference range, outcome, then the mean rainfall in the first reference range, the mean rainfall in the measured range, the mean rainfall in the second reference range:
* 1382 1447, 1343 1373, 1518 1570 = 9.9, 38.3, 30.9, 32.4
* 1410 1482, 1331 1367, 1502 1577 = 5.7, 38.1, 32.4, 32.6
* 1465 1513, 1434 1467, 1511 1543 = -4.1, 35.9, 37.5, 33.2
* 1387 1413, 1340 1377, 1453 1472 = 4.1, 38.3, 31.7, 36.6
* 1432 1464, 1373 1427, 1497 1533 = -3.5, 30.7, 35.8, 34.4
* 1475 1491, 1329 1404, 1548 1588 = -2.6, 37.3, 38.9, 30.8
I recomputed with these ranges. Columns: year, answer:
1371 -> 34.81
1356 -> 40.04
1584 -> 28.61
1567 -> 30.4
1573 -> 31.64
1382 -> 38.62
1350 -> 38.67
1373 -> 38.62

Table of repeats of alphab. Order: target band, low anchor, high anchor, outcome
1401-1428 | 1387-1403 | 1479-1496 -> 8.76 yr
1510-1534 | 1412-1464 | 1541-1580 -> -1.73 yr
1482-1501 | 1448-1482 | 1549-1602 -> -3.28 yr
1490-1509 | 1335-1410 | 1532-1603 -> -4.00 yr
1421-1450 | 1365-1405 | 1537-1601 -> 1.34 yr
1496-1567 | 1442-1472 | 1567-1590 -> -2.14 yr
